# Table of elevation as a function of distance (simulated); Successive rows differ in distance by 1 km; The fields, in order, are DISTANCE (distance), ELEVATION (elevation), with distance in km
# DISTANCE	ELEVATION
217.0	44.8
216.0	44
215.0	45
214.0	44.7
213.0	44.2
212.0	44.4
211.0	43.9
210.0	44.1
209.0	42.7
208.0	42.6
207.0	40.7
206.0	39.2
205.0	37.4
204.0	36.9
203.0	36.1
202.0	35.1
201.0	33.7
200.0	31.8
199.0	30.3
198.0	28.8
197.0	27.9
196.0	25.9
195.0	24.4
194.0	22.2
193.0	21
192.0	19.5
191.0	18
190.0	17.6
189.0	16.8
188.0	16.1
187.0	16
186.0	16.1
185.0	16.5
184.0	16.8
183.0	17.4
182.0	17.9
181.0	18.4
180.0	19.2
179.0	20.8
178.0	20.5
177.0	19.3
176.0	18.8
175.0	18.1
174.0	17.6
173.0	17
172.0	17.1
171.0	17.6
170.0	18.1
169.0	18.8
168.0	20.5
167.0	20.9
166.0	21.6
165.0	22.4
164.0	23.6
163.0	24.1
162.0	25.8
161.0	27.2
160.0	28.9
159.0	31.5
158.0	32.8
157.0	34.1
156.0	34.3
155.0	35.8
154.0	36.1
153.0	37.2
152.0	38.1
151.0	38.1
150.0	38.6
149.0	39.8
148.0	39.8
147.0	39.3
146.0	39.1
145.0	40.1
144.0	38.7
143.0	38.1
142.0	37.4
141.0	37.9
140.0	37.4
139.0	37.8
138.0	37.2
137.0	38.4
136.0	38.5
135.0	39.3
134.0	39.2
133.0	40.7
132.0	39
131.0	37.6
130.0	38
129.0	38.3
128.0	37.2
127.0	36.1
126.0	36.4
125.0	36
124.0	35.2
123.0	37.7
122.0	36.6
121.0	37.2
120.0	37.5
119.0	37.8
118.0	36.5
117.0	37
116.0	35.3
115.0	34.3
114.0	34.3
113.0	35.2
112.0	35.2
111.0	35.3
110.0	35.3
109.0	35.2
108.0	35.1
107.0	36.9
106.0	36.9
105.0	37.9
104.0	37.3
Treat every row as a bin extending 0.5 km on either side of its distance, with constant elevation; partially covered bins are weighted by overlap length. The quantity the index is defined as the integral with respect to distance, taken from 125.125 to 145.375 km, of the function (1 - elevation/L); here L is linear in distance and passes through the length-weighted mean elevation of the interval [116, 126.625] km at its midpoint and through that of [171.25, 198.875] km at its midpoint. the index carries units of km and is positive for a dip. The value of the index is -3.2 km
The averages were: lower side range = 36.7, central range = 38.1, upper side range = 19.6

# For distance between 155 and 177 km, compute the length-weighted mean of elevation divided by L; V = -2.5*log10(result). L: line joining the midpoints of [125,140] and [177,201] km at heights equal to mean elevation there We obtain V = 0.20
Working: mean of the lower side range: 38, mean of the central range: 23.6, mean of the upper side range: 21.1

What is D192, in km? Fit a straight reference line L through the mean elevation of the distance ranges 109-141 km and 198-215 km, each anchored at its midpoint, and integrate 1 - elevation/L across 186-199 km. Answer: 5.8 km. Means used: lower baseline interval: 37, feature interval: 21.3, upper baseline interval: 39.1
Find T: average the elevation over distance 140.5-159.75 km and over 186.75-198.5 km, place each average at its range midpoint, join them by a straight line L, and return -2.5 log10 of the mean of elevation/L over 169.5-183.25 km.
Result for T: 0.42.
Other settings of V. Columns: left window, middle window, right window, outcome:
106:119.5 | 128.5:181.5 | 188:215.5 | 0.127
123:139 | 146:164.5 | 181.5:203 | -0.059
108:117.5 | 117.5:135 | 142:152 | -0.024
